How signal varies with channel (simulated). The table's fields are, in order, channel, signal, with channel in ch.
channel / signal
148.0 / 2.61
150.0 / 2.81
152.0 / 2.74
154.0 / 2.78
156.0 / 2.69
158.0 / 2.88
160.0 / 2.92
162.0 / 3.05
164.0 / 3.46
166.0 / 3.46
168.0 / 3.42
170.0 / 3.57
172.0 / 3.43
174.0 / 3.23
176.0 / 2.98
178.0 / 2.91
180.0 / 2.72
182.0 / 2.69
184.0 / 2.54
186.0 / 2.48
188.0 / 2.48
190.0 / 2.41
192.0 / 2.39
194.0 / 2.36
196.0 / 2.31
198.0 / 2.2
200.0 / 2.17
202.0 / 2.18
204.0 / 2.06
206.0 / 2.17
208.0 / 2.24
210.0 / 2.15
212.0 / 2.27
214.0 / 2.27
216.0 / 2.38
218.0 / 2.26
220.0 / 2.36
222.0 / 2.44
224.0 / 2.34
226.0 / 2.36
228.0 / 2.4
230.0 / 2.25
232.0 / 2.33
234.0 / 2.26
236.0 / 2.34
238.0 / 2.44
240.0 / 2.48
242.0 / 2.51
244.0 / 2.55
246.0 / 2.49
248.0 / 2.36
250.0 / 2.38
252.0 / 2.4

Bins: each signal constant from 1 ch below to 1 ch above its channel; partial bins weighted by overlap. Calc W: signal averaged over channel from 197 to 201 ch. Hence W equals 2.19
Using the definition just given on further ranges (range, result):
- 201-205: 2.12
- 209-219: 2.27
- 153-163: 2.86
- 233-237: 2.3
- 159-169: 3.26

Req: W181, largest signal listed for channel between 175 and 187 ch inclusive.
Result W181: 2.98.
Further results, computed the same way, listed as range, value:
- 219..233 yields 2.44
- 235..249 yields 2.55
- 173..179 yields 3.23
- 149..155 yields 2.81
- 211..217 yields 2.38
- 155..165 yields 3.46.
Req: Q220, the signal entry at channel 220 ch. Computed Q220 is 2.36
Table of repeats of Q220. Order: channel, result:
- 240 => 2.48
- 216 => 2.38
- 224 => 2.34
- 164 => 3.46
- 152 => 2.74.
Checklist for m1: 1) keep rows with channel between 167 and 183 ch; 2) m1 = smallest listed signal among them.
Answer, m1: 2.69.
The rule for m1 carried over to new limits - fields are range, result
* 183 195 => 2.36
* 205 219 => 2.15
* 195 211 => 2.06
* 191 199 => 2.2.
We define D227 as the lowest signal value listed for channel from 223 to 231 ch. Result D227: 2.25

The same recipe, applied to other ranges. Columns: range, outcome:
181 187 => 2.48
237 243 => 2.44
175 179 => 2.91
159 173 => 2.92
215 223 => 2.26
